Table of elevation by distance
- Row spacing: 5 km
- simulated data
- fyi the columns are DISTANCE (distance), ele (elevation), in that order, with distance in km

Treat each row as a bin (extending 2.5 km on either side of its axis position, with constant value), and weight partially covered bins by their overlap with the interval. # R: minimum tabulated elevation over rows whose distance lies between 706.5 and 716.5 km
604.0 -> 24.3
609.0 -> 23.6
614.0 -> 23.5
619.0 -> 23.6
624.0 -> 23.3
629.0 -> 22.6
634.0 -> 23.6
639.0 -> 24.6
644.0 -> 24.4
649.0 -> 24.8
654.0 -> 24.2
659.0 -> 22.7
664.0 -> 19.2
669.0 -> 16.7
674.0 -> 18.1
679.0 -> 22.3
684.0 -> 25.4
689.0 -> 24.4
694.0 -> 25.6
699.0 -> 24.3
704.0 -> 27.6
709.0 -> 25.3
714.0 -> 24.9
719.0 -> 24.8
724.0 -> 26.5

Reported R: 24.9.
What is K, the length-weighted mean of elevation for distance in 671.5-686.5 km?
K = 21.9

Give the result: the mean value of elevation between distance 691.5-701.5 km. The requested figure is 24.9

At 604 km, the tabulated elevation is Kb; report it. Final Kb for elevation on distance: 24.3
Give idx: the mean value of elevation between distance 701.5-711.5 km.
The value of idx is 26.4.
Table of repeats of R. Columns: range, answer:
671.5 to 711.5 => 18.1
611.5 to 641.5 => 22.6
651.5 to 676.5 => 16.7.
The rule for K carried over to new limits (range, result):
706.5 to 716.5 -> 25.1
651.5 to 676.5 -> 20.2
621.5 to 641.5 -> 23.5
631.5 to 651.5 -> 24.4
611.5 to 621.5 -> 23.6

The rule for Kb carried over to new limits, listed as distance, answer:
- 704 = 27.6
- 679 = 22.3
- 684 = 25.4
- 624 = 23.3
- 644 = 24.4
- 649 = 24.8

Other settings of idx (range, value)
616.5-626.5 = 23.4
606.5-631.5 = 23.3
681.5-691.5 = 24.9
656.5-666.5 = 20.9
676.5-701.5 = 24.4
